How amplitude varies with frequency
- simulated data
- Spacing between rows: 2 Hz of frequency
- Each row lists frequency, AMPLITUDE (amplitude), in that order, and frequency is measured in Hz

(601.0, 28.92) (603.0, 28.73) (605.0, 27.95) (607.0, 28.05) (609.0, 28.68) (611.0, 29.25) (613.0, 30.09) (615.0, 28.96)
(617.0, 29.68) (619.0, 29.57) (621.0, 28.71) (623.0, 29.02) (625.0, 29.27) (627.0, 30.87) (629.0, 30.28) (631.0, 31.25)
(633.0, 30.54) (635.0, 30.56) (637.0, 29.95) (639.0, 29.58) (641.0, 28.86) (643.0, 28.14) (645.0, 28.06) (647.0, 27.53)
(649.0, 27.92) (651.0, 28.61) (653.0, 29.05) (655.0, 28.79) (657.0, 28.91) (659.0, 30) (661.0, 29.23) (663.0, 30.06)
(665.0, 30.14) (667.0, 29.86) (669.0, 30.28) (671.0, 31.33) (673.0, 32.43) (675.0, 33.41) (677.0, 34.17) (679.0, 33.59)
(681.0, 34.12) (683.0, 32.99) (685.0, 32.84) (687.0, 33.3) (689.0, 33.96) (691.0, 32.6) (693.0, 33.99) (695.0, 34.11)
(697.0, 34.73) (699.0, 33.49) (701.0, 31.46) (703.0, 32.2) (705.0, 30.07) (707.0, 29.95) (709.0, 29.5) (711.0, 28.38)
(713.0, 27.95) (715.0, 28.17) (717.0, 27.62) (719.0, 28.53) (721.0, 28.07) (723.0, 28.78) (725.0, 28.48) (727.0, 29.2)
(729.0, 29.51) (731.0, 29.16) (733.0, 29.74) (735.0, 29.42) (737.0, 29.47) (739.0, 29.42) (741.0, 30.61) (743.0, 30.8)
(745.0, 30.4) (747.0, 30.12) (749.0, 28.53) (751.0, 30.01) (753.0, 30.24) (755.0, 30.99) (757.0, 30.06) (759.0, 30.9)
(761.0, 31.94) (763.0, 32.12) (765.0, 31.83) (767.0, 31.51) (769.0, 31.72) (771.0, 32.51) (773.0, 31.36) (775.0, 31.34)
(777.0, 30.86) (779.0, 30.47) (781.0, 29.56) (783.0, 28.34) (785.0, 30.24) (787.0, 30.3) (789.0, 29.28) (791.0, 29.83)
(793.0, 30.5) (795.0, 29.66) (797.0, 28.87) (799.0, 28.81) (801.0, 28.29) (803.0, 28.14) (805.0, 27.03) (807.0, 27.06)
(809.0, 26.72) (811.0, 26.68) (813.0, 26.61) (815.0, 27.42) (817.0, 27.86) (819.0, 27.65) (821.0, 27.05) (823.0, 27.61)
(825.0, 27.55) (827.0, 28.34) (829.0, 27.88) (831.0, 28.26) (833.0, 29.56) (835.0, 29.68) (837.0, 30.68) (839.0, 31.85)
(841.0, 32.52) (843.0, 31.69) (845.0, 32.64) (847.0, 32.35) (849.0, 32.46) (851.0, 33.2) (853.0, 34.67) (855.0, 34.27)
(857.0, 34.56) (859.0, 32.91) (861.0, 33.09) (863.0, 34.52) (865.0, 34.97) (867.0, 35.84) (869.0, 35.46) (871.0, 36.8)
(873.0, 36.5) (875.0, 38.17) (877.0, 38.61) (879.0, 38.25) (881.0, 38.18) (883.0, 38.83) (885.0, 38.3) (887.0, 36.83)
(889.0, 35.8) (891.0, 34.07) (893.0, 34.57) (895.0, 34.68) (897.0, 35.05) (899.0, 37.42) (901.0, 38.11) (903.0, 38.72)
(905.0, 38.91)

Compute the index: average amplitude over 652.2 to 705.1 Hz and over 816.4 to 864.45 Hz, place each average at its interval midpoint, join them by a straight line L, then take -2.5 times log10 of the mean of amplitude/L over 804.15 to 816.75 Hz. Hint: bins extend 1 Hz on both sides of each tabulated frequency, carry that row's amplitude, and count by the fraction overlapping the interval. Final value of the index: 0.16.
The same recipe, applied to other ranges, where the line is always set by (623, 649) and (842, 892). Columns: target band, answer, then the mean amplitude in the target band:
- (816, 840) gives 0.196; 28.7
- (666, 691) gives -0.073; 32.7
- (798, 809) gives 0.211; 27.8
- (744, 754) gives 0.087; 29.9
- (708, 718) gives 0.113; 28.3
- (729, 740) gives 0.089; 29.4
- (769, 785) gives 0.081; 30.7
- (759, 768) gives 0.032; 31.7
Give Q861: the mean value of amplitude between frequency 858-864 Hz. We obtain 33.5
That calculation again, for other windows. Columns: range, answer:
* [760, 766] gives 32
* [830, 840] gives 30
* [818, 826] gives 27.5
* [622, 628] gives 29.7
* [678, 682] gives 33.9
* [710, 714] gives 28.2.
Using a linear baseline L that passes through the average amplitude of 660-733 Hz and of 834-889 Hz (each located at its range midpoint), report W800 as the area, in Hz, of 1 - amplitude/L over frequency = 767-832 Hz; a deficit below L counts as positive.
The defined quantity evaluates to 8.6 Hz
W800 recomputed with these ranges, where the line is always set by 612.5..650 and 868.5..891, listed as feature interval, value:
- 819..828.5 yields 2.1 Hz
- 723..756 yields 3.1 Hz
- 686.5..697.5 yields -0.8 Hz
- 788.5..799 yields 1.5 Hz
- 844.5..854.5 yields 0.9 Hz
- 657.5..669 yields 0.2 Hz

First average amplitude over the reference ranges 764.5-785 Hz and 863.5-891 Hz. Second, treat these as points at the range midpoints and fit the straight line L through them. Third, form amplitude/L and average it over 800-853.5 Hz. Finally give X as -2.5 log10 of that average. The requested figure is 0.16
